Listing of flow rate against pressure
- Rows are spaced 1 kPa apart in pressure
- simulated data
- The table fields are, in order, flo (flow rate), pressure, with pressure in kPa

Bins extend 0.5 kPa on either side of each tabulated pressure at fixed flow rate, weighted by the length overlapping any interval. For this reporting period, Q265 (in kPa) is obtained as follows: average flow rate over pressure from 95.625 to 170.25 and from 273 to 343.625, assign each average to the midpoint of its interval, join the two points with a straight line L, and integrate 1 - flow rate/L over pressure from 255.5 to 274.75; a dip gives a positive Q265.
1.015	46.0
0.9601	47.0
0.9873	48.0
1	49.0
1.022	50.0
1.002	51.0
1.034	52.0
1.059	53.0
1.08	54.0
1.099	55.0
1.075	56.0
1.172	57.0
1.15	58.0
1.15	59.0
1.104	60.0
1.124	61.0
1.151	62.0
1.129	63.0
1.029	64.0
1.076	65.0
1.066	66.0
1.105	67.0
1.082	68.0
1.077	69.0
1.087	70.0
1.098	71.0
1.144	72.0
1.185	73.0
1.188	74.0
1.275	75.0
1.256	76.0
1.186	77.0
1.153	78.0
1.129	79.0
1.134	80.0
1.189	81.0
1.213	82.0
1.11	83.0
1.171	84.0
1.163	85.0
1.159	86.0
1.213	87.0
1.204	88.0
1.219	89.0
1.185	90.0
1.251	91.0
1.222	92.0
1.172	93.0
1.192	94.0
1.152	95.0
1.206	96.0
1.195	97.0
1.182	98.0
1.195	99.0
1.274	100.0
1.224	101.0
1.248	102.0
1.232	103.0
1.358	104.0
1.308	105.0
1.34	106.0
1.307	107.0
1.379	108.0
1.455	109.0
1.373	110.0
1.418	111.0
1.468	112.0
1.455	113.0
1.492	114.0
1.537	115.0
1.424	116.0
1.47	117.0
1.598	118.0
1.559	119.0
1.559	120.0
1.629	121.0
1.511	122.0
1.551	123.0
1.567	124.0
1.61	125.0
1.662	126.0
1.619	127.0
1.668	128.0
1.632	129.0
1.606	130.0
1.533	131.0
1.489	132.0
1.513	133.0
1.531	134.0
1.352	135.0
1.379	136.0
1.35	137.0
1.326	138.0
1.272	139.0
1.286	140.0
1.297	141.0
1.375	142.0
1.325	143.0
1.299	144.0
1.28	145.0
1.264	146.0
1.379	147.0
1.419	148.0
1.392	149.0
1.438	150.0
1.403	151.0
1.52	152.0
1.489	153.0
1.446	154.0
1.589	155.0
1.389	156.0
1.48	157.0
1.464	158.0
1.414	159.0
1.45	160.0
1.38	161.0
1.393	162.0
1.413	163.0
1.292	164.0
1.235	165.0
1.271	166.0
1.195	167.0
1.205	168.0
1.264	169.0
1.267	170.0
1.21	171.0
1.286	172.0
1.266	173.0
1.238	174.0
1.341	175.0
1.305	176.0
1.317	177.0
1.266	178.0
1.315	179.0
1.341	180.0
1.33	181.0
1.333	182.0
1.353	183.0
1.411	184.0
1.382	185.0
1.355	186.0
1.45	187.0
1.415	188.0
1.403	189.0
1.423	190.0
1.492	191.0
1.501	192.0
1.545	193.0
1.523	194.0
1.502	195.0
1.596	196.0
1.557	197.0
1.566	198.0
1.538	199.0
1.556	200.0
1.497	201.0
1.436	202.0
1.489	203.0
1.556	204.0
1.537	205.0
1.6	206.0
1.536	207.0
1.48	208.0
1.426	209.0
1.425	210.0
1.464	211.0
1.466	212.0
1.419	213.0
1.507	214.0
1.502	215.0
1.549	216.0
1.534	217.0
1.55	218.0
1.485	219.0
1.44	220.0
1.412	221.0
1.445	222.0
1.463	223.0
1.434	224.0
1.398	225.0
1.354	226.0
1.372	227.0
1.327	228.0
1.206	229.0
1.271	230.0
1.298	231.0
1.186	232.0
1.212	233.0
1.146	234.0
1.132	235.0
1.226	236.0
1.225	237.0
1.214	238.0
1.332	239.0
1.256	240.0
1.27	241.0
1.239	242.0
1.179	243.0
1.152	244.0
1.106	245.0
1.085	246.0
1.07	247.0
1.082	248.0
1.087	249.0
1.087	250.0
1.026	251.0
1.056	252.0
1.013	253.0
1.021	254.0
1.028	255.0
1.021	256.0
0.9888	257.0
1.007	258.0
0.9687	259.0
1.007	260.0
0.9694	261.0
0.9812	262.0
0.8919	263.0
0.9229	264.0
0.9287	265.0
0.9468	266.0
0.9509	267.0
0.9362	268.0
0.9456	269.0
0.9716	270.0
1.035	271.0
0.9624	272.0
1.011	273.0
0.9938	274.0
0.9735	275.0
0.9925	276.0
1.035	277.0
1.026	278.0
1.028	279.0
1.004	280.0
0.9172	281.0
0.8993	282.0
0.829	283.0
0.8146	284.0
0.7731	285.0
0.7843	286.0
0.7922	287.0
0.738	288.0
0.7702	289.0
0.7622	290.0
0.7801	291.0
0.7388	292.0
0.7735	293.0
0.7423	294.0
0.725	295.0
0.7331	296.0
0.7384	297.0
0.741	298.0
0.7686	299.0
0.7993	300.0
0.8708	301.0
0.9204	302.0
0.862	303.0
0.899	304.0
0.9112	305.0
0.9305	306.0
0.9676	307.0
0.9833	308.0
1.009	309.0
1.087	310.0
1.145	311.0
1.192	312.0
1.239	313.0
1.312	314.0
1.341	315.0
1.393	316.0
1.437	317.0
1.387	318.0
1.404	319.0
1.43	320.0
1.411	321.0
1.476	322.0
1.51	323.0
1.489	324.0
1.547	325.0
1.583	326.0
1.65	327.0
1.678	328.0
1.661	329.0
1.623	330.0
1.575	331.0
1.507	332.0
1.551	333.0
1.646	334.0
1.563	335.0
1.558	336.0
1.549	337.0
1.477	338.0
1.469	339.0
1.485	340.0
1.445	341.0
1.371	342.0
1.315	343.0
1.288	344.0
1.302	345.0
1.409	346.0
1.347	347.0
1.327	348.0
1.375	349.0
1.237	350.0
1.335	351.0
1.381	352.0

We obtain 3.8 kPa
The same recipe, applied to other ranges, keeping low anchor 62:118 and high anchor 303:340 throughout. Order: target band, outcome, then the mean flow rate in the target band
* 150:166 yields -1.8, 1.42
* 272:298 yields 9.5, 0.855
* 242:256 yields 2.6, 1.08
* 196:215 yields -3.0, 1.51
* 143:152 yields -0.7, 1.37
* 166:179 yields 0.2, 1.27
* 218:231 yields -0.7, 1.39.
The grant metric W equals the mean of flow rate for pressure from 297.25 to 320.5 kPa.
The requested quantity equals 1.08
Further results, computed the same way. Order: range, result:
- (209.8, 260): 1.25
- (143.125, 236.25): 1.4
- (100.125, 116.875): 1.38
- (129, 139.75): 1.44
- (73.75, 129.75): 1.34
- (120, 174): 1.41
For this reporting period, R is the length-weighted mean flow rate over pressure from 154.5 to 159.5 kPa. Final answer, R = 1.47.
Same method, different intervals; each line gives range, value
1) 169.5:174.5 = 1.25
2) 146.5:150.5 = 1.41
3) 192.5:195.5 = 1.52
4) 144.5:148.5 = 1.34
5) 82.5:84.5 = 1.14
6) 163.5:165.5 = 1.26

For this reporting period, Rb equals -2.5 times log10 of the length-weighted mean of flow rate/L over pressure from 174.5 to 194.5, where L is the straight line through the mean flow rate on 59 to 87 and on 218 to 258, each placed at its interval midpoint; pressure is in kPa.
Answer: -0.17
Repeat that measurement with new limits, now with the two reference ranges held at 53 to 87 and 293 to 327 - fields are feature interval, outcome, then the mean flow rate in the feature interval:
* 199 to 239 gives -0.24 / 1.41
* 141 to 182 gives -0.19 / 1.35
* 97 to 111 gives -0.15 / 1.3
